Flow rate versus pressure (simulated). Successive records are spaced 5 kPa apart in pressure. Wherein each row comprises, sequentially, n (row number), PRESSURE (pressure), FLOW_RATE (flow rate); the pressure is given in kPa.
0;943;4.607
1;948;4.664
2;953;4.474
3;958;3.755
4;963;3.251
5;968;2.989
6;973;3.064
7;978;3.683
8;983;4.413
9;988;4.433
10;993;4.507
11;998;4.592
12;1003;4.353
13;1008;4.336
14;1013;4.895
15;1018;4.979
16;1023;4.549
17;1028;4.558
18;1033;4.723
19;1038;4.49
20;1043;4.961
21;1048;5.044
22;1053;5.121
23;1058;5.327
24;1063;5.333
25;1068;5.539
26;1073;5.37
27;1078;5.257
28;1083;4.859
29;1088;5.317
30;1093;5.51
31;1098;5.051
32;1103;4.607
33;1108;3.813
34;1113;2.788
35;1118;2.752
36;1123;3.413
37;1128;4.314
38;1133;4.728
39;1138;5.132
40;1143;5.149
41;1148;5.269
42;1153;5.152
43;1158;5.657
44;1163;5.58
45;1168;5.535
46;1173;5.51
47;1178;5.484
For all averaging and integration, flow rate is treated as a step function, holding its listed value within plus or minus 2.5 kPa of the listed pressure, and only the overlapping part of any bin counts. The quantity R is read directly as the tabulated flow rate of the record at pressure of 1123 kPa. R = 3.413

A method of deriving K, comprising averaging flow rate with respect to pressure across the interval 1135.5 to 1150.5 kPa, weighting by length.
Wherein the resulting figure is 5.18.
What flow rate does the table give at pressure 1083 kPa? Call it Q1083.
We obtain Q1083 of 4.859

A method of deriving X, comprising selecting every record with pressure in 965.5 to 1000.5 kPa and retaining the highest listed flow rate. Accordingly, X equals 4.592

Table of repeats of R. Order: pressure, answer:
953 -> 4.474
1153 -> 5.152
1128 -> 4.314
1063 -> 5.333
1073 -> 5.37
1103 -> 4.607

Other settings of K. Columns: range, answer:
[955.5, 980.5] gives 3.35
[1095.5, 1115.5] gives 4.06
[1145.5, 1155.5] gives 5.21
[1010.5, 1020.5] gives 4.94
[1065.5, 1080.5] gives 5.39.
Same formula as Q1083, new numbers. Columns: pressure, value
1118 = 2.752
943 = 4.607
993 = 4.507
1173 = 5.51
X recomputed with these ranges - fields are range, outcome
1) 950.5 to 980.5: 4.474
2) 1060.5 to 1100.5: 5.539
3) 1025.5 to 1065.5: 5.333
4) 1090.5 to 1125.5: 5.51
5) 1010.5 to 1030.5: 4.979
